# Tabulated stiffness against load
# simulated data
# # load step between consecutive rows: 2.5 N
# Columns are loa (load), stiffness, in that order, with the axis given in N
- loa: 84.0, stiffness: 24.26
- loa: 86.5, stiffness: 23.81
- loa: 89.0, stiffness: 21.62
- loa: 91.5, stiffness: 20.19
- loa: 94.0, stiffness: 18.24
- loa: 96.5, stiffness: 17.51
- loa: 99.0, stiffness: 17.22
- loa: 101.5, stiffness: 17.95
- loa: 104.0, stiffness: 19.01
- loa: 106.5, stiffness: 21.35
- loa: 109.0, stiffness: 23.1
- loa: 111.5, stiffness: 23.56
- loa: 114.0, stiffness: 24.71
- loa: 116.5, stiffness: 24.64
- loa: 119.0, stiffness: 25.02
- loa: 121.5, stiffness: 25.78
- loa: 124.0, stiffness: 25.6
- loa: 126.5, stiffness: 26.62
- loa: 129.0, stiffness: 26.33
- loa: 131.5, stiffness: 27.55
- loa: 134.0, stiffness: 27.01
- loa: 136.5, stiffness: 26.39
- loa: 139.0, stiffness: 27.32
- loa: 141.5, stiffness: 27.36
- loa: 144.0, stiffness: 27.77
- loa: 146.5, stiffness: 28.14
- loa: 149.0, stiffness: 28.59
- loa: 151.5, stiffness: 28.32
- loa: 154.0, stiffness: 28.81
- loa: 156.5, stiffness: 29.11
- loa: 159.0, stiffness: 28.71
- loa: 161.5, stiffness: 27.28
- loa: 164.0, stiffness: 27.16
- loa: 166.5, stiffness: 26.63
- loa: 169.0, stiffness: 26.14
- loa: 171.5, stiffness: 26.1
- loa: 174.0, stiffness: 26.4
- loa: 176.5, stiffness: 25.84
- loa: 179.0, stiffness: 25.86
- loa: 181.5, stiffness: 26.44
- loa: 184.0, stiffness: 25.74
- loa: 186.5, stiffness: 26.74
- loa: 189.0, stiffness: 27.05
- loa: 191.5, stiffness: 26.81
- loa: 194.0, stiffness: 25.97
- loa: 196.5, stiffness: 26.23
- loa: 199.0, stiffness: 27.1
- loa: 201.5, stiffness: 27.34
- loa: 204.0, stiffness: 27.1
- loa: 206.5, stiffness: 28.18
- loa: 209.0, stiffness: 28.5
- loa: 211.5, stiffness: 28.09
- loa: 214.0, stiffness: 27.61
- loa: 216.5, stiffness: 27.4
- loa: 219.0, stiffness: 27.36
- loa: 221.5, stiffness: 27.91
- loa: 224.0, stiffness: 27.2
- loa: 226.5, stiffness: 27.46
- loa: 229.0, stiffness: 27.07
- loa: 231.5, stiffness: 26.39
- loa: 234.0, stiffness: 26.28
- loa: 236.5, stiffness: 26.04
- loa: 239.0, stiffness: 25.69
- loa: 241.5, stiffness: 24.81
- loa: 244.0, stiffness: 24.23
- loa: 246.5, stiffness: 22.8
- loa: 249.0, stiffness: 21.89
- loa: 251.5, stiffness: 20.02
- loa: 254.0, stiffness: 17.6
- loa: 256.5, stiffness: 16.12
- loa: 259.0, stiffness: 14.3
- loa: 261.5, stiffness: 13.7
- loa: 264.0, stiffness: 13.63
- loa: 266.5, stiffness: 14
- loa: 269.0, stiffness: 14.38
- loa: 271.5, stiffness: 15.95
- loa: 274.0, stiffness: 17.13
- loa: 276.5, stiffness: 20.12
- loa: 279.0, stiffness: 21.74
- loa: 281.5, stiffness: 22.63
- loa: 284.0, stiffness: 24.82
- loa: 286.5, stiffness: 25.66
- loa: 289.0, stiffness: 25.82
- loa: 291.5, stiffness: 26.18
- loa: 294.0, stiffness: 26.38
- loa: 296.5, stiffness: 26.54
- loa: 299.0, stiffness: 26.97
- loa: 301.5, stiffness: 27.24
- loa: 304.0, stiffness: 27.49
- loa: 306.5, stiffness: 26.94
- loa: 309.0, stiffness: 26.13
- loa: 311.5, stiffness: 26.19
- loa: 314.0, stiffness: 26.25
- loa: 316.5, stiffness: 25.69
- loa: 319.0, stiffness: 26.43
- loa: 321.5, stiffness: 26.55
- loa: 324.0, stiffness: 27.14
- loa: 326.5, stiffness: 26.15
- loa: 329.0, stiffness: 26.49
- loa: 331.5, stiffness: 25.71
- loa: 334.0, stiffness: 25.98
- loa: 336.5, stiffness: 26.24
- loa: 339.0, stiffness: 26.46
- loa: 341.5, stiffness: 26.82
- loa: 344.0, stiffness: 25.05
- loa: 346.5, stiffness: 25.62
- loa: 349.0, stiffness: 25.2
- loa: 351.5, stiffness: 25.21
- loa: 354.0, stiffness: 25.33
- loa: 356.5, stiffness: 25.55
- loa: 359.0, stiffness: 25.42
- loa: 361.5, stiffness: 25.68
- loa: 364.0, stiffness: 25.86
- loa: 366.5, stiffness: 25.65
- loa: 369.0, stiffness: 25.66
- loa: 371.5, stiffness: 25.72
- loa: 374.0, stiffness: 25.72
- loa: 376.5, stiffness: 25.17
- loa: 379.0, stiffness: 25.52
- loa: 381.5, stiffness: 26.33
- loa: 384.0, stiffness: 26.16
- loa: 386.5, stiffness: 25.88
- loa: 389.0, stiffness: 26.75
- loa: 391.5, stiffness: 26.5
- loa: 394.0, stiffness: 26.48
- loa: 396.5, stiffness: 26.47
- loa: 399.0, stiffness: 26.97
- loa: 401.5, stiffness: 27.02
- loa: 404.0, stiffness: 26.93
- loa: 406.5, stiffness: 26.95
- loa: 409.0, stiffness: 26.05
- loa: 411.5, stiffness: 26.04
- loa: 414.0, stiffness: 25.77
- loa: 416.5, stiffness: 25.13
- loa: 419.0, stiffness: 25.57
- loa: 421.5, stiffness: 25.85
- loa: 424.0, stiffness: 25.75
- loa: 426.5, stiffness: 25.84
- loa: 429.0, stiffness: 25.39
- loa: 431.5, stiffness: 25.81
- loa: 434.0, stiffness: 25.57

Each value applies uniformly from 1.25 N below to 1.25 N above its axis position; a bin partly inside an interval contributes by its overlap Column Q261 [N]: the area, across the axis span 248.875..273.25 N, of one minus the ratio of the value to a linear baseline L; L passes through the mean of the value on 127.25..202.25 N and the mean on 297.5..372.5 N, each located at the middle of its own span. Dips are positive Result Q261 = 9.7 N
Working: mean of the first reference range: 27.1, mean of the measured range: 15.9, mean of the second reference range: 26.1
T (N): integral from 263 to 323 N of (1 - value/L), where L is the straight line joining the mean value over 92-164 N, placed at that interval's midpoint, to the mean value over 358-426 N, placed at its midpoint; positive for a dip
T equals 5.2 N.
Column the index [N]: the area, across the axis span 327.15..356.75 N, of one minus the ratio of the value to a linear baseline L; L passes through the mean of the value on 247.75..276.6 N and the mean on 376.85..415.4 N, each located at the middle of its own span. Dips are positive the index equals -4.7 N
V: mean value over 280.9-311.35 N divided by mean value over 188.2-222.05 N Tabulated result 0.96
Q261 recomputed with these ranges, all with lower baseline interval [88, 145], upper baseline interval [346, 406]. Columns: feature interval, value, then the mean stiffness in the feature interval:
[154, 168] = -2.27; 27.8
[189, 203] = -1.41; 26.7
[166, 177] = -0.99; 26.2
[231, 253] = 0.55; 24.1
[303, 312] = -0.49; 26.7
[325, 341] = -0.41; 26.2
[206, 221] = -2.08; 27.8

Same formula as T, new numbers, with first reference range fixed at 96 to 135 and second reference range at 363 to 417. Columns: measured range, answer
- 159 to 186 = -2.8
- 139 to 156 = -3.2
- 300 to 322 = -1.0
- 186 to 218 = -3.9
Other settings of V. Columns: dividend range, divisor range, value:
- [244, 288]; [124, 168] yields 0.68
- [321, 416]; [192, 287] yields 1.12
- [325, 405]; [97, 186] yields 1.01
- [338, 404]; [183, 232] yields 0.95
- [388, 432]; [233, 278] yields 1.35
